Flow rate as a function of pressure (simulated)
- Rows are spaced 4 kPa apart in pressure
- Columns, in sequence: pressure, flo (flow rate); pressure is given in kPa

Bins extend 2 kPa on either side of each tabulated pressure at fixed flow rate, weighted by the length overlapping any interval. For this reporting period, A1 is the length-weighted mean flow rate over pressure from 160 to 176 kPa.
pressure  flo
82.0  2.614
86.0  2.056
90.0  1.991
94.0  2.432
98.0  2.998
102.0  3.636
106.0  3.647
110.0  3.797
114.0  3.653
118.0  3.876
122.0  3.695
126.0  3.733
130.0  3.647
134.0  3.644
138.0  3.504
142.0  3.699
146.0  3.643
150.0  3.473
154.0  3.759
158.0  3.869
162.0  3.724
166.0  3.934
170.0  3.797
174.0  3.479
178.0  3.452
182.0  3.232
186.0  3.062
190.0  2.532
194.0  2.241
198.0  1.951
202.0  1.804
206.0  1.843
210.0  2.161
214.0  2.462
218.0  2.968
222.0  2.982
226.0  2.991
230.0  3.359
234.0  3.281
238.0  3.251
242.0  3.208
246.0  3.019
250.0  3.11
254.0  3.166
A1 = 3.73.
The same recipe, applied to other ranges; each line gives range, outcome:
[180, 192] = 2.94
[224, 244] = 3.22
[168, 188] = 3.4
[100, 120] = 3.72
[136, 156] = 3.62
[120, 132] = 3.69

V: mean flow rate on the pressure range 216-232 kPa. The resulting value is 3.08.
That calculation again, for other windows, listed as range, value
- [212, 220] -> 2.71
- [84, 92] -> 2.02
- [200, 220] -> 2.25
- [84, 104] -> 2.62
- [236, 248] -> 3.16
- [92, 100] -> 2.71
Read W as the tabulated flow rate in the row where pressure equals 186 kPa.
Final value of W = 3.062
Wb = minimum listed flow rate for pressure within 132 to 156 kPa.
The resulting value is 3.473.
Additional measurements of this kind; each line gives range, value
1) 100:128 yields 3.636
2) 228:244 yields 3.208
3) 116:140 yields 3.504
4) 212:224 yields 2.462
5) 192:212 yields 1.804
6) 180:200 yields 1.951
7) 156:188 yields 3.062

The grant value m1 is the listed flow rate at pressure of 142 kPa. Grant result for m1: 3.699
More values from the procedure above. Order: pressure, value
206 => 1.843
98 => 2.998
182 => 3.232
